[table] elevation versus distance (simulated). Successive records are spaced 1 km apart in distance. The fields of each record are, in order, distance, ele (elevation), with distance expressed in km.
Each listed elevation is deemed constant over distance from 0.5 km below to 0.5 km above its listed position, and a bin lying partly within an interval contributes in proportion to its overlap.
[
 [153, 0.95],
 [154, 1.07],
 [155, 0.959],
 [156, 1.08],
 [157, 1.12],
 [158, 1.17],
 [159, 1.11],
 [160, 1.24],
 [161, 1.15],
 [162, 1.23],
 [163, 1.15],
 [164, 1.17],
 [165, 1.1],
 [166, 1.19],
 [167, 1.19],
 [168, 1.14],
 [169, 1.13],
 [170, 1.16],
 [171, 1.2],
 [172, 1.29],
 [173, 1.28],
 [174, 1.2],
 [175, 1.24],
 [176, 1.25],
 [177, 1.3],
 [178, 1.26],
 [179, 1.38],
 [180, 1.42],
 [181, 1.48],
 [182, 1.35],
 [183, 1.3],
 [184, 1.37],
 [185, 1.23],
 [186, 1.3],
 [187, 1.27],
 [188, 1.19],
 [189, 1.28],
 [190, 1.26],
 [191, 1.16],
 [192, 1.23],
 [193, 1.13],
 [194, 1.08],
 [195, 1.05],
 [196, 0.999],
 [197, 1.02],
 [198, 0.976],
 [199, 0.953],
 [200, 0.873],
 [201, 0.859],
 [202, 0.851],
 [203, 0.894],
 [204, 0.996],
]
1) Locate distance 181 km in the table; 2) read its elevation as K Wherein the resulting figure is 1.48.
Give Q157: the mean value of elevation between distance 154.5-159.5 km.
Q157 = 1.09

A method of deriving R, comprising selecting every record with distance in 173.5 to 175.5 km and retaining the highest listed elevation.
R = 1.24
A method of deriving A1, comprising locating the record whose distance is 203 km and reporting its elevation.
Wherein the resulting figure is 0.894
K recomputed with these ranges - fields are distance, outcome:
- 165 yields 1.1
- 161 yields 1.15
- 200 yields 0.873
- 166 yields 1.19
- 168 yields 1.14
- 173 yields 1.28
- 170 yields 1.16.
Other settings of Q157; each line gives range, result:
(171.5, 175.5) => 1.25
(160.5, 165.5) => 1.16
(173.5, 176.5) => 1.23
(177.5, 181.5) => 1.38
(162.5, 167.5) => 1.16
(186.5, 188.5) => 1.23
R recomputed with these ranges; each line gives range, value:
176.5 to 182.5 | 1.48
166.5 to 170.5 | 1.19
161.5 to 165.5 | 1.23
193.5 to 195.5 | 1.08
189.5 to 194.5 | 1.26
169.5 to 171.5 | 1.2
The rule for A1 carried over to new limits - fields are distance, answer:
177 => 1.3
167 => 1.19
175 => 1.24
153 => 0.95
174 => 1.2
